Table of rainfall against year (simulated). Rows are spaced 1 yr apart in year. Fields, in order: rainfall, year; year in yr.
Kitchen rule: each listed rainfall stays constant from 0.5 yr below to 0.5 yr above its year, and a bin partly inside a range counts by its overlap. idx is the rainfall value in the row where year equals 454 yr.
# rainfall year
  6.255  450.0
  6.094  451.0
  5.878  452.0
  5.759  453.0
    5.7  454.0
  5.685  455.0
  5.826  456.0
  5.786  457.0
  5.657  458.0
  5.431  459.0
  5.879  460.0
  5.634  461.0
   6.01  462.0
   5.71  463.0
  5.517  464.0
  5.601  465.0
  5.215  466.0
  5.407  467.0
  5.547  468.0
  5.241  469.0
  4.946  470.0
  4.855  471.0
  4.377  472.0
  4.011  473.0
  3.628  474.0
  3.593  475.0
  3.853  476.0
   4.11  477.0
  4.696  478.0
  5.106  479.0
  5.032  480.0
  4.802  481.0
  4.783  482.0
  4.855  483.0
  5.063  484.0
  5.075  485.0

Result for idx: 5.7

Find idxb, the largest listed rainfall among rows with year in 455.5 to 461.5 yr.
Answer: 5.879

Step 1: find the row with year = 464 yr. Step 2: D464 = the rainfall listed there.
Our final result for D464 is 5.517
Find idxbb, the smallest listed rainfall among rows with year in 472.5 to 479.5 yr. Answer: 3.593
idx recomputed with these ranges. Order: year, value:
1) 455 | 5.685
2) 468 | 5.547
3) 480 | 5.032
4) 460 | 5.879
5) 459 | 5.431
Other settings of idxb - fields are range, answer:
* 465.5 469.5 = 5.547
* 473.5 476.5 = 3.853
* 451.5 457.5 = 5.878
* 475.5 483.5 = 5.106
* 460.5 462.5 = 6.01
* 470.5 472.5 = 4.855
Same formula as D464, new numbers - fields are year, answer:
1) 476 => 3.853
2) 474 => 3.628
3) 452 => 5.878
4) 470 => 4.946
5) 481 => 4.802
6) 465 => 5.601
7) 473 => 4.011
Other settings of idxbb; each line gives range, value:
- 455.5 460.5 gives 5.431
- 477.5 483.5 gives 4.696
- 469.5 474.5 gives 3.628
